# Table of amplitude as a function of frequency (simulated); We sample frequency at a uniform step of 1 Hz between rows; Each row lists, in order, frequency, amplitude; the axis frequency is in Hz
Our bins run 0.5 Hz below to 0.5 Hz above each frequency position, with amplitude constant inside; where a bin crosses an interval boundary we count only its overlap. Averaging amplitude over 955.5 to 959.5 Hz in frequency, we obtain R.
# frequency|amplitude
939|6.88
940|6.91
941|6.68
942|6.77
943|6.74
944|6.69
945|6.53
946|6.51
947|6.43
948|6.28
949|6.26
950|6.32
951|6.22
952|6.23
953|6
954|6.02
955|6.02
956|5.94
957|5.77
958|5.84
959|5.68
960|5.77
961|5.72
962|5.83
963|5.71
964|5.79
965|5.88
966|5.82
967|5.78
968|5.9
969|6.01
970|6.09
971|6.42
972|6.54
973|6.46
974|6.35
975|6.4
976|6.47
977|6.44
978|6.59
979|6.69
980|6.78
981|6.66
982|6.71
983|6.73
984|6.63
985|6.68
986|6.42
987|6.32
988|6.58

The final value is 5.81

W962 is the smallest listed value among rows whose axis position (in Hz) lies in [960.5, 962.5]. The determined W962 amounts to 5.72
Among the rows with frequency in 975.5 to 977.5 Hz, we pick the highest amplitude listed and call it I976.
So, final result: 6.47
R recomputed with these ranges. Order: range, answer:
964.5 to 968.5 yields 5.84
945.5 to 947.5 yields 6.47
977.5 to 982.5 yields 6.69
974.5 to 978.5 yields 6.48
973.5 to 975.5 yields 6.38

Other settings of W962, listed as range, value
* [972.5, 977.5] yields 6.35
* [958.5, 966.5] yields 5.68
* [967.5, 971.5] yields 5.9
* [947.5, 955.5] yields 6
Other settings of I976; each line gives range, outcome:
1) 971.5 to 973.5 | 6.54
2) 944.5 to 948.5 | 6.53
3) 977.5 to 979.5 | 6.69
